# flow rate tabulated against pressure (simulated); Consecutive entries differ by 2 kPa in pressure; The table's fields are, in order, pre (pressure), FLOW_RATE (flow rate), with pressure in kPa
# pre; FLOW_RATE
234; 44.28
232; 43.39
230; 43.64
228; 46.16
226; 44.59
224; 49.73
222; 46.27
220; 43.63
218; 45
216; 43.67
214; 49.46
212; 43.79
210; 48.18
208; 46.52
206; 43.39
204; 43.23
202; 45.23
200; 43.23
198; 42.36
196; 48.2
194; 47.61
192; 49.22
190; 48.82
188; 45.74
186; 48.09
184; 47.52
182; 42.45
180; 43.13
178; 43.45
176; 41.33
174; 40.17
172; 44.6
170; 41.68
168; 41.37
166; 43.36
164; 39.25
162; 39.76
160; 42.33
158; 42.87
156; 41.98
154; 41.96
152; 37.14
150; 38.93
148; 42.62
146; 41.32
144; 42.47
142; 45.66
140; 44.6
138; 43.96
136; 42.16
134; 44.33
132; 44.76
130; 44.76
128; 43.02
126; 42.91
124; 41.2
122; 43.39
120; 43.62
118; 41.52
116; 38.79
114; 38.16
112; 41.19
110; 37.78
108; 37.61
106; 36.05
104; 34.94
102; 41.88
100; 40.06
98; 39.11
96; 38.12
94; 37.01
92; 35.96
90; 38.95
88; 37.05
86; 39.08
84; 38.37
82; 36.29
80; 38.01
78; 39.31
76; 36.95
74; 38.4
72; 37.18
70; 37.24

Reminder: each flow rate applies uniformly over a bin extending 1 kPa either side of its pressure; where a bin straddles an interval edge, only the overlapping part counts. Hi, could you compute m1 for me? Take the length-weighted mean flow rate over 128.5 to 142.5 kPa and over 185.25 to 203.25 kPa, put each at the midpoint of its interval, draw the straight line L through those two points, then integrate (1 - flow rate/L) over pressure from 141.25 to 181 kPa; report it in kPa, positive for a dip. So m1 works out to 3.0 kPa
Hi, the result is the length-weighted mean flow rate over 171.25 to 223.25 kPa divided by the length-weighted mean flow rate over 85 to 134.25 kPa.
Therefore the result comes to 1.13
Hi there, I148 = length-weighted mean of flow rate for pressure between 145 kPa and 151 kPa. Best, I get 41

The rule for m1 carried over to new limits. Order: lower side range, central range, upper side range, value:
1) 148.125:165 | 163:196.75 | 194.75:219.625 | -1.3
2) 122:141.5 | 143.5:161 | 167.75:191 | 1.0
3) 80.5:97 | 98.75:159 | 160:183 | -2.6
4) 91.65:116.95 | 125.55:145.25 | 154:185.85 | -1.8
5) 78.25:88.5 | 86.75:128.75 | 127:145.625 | 1.3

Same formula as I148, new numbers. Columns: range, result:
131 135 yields 44.5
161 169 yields 40.9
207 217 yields 46.3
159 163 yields 41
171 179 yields 42.4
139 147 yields 43.5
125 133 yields 43.9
